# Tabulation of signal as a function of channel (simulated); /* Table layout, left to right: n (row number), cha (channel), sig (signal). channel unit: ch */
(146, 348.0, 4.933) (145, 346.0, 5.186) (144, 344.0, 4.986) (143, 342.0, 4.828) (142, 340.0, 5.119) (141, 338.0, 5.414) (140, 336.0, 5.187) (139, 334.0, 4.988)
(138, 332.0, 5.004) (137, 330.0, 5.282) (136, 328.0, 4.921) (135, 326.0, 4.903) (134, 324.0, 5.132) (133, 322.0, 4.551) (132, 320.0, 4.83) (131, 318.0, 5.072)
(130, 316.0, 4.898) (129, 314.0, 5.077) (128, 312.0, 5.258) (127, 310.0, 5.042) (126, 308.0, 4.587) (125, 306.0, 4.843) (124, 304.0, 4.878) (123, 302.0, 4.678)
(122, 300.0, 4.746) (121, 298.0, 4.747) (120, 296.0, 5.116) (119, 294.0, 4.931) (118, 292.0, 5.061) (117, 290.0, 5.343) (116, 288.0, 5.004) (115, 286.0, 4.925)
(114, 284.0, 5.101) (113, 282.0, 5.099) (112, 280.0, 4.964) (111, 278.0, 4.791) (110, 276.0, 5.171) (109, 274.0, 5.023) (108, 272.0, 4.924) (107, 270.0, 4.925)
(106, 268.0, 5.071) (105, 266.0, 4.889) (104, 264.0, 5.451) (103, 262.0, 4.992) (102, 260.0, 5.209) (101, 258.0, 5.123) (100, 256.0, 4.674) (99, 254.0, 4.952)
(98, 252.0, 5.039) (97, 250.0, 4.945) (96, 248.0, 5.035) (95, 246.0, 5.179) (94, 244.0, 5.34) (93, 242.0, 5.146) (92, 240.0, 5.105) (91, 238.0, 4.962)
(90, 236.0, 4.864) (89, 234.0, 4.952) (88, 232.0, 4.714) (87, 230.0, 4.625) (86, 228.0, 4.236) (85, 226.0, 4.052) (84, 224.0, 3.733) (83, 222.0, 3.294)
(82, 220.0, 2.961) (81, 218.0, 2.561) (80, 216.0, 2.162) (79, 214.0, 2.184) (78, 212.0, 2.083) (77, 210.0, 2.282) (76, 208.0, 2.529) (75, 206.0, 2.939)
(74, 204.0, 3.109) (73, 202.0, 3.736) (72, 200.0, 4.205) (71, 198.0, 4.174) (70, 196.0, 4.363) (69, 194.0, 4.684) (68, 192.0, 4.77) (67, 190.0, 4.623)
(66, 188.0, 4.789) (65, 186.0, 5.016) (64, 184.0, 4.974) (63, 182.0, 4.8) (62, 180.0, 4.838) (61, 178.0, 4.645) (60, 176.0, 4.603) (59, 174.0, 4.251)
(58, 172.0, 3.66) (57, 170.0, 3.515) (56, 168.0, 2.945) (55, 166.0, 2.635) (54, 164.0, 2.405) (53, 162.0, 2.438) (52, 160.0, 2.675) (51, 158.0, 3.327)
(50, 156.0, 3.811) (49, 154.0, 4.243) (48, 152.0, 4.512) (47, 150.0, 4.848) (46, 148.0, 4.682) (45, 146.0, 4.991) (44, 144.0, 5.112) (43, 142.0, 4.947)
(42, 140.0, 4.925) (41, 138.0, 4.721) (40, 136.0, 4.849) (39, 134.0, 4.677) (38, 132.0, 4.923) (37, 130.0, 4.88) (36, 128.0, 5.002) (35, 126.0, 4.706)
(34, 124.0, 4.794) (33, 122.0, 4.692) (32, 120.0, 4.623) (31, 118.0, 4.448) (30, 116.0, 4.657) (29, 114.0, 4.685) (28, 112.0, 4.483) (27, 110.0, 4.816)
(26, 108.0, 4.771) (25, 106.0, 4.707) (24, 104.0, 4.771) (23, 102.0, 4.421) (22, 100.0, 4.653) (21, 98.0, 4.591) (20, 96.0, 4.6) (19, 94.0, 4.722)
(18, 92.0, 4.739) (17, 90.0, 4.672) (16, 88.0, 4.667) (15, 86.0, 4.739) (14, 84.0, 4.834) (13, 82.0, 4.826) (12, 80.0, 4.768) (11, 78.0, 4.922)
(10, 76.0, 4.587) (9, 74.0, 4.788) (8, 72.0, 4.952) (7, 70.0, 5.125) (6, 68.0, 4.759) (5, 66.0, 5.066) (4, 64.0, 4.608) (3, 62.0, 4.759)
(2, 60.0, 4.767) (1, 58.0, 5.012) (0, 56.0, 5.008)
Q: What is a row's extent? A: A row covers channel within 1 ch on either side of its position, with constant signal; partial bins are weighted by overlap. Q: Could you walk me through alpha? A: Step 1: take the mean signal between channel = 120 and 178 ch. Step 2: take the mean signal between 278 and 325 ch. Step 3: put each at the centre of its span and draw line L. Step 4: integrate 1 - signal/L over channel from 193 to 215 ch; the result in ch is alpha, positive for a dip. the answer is 5.78 ch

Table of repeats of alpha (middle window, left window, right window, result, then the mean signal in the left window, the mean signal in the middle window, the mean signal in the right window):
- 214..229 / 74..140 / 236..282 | 5.29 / 4.72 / 3.21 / 5.04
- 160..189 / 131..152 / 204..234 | 1.34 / 4.85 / 3.92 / 3.23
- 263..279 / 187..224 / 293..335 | -2.59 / 3.42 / 5.03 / 4.93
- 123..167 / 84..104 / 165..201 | 1.85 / 4.66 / 4.28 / 4.3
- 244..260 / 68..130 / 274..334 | -0.40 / 4.73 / 5.03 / 4.97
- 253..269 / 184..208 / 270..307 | -1.07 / 4.18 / 5.05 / 4.96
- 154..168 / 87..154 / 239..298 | 5.32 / 4.73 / 2.98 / 5.05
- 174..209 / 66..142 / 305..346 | 4.09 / 4.75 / 4.28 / 5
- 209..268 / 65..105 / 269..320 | 7.20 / 4.76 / 4.31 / 4.97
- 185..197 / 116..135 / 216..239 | -1.23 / 4.74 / 4.71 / 4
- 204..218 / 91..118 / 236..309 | 7.01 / 4.65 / 2.43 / 5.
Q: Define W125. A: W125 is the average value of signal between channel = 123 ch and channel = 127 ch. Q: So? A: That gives 4.75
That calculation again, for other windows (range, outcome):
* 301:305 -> 4.78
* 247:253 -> 5.01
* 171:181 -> 4.4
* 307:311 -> 4.81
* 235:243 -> 5.02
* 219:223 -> 3.13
